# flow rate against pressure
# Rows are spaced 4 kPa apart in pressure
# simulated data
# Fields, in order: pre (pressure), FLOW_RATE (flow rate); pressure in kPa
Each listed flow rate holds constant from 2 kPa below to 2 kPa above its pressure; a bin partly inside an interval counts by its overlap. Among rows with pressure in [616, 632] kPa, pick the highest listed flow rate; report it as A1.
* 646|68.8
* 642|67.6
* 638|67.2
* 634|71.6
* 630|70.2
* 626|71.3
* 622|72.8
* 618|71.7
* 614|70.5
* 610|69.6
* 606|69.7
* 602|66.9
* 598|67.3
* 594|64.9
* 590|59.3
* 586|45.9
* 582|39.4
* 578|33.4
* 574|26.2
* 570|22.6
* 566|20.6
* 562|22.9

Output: 72.8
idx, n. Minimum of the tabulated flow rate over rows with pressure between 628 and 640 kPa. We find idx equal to 67.2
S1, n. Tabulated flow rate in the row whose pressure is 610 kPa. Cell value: 69.6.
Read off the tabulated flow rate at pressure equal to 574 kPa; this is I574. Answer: 26.2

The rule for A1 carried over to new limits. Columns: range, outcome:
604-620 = 71.7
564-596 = 64.9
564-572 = 22.6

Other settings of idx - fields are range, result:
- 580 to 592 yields 39.4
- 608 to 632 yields 69.6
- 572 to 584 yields 26.2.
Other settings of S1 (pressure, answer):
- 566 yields 20.6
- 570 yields 22.6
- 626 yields 71.3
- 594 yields 64.9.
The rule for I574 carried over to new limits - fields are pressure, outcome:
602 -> 66.9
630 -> 70.2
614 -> 70.5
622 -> 72.8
